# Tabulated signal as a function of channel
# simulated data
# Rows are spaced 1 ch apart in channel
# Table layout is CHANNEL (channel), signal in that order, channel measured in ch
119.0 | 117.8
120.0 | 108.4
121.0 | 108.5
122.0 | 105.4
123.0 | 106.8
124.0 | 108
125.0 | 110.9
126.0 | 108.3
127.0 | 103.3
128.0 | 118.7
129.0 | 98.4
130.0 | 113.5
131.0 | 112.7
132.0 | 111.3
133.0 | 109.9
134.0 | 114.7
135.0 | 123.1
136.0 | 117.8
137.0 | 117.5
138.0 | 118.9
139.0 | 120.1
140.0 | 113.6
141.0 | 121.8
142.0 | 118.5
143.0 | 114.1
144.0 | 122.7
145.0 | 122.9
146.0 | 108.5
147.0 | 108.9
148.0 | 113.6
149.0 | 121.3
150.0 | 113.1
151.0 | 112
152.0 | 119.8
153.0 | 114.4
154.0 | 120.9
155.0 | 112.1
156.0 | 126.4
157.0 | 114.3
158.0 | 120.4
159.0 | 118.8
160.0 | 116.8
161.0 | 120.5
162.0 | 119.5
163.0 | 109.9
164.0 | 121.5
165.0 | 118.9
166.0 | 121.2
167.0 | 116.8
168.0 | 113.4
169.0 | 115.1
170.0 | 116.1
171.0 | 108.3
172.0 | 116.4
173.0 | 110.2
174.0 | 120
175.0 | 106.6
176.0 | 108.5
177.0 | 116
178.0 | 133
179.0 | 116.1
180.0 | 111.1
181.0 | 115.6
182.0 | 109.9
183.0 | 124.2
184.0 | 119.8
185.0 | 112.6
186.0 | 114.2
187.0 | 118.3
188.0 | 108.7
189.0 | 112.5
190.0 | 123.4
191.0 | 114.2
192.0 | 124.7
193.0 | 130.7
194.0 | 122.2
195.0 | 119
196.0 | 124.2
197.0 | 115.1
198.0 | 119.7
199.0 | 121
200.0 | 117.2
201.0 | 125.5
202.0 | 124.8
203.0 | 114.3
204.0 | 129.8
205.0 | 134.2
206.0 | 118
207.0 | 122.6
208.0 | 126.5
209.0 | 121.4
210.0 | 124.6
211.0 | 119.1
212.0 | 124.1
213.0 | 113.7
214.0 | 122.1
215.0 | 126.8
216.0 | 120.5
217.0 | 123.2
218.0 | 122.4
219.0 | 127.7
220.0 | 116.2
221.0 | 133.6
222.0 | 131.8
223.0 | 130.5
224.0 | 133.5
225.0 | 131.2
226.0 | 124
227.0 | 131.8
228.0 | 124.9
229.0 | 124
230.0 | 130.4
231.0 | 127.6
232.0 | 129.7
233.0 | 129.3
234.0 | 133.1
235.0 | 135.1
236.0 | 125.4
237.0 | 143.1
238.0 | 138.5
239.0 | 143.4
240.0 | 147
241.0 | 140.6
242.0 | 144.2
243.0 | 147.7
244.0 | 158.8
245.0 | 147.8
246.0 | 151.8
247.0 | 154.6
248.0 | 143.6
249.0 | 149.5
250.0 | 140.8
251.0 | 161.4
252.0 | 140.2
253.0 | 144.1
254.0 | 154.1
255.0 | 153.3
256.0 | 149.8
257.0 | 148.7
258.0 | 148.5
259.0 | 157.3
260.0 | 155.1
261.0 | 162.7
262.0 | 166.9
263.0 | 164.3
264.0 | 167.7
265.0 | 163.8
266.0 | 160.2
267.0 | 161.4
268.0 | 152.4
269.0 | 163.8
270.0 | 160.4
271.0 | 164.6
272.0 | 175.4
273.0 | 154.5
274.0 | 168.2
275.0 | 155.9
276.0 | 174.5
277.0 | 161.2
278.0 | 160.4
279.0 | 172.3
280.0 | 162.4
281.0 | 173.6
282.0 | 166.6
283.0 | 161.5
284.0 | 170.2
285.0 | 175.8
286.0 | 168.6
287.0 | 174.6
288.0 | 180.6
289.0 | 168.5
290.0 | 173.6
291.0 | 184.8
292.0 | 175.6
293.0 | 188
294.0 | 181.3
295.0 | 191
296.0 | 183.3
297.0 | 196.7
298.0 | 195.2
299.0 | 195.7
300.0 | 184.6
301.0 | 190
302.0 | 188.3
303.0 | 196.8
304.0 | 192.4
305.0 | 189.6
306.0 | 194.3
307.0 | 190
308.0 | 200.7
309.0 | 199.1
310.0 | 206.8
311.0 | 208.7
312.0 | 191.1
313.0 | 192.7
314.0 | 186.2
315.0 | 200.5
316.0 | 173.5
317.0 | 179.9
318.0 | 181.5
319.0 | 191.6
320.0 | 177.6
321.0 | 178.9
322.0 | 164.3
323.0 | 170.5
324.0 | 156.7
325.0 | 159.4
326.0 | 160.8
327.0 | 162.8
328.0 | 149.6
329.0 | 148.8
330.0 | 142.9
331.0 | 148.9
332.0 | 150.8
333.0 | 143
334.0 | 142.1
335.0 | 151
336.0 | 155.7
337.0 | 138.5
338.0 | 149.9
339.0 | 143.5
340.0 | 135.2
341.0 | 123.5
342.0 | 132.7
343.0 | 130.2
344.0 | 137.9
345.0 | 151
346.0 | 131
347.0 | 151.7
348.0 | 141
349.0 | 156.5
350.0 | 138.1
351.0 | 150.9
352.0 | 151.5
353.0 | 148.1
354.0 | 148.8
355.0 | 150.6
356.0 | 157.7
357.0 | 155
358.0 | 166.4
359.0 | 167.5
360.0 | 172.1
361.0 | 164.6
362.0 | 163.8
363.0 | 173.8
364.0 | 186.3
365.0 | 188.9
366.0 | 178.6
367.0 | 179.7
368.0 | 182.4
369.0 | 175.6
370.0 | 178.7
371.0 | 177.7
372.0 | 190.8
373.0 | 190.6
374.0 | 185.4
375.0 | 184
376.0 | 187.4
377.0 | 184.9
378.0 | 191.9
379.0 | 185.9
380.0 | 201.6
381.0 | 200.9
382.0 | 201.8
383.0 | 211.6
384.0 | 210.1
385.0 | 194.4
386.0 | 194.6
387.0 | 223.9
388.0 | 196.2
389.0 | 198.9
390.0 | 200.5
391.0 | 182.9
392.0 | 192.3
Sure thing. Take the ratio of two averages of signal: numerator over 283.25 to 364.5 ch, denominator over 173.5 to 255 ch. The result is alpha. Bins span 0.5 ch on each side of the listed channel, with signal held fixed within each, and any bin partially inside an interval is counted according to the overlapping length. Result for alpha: 1.3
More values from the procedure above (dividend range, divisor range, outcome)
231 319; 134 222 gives 1.41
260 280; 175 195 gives 1.39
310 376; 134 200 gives 1.40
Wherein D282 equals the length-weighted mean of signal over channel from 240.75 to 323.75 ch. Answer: 171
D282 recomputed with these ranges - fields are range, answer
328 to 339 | 147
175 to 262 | 130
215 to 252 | 136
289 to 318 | 190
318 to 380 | 162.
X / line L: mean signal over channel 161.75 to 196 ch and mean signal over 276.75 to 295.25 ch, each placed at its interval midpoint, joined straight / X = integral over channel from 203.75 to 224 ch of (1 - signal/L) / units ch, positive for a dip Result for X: 1.6 ch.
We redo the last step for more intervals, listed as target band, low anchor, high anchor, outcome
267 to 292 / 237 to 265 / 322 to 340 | -2.7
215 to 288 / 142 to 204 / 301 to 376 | -3.9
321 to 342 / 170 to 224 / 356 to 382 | 2.1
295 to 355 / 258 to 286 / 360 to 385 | 2.9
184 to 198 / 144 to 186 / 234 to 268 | 0.9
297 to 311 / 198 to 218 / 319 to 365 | -4.8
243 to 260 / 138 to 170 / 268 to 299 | 0.9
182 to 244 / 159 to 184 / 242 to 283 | 4.2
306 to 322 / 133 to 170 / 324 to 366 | -4.7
